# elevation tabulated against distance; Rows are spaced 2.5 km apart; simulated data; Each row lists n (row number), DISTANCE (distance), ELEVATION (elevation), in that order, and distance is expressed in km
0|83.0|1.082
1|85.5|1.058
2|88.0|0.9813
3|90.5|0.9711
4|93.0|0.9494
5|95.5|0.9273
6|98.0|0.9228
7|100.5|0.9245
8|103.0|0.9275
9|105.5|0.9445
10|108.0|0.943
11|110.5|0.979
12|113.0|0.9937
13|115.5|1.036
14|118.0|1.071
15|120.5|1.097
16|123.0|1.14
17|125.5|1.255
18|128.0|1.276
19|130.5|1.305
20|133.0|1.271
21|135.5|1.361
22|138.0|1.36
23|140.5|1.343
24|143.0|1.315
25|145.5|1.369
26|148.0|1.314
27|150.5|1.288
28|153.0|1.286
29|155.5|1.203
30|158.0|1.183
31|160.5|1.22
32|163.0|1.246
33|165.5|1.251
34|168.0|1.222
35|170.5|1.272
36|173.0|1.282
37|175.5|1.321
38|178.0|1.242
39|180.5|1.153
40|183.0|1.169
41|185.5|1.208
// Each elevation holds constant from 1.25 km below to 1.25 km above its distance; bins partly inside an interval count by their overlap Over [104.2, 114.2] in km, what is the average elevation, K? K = 0.965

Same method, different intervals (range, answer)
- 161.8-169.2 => 1.24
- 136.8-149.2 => 1.34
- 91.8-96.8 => 0.938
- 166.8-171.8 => 1.25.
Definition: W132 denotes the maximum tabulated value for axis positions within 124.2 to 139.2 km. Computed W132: 1.361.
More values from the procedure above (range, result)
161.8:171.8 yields 1.272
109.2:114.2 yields 0.9937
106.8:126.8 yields 1.255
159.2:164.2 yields 1.246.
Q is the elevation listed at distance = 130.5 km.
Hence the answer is 1.305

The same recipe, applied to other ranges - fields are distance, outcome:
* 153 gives 1.286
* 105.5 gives 0.9445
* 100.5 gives 0.9245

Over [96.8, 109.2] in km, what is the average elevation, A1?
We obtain 0.932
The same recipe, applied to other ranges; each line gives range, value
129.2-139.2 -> 1.32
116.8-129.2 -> 1.17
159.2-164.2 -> 1.23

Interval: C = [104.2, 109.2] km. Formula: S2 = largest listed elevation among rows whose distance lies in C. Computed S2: 0.9445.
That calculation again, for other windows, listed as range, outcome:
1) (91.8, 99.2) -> 0.9494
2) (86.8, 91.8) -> 0.9813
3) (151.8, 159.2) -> 1.286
